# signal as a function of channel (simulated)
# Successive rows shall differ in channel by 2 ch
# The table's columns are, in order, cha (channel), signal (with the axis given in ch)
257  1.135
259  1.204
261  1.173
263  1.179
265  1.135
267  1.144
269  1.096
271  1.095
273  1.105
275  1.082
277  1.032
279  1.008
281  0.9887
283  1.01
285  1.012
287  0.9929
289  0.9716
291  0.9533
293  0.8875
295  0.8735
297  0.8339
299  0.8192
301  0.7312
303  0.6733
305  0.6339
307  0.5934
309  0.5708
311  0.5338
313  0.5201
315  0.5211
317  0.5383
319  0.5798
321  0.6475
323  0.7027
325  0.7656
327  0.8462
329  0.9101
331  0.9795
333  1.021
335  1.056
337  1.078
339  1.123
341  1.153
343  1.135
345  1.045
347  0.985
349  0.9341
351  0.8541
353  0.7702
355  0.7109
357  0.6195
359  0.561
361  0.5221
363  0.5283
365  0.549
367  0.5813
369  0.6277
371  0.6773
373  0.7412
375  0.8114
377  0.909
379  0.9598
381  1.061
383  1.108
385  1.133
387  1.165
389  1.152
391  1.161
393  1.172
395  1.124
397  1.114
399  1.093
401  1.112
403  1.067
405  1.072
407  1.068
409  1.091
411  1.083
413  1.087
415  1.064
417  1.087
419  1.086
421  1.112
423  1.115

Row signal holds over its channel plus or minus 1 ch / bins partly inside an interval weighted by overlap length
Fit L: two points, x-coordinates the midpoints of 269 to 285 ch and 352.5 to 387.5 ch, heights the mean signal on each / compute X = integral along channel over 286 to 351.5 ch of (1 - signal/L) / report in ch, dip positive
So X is 6.0 ch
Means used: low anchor 1.05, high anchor 0.774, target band 0.832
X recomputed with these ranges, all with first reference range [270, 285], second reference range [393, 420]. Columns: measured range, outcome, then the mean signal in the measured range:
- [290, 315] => 8.1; 0.711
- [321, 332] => 2.5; 0.823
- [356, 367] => 5.3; 0.558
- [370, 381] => 2.4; 0.842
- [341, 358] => 2.7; 0.898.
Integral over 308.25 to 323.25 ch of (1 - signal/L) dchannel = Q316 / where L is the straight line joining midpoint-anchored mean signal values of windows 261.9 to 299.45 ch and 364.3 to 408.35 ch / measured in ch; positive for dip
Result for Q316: 6.5 ch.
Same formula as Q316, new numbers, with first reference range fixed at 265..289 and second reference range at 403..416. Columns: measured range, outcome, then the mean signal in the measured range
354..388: 9.2 ch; 0.78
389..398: -0.6 ch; 1.14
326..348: 0.7 ch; 1.03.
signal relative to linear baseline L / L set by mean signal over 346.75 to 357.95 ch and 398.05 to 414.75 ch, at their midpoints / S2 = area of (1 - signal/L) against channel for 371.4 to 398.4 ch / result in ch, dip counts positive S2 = -1.8 ch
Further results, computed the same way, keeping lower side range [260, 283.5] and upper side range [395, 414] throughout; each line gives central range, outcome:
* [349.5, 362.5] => 4.9 ch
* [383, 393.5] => -0.6 ch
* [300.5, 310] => 4.0 ch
